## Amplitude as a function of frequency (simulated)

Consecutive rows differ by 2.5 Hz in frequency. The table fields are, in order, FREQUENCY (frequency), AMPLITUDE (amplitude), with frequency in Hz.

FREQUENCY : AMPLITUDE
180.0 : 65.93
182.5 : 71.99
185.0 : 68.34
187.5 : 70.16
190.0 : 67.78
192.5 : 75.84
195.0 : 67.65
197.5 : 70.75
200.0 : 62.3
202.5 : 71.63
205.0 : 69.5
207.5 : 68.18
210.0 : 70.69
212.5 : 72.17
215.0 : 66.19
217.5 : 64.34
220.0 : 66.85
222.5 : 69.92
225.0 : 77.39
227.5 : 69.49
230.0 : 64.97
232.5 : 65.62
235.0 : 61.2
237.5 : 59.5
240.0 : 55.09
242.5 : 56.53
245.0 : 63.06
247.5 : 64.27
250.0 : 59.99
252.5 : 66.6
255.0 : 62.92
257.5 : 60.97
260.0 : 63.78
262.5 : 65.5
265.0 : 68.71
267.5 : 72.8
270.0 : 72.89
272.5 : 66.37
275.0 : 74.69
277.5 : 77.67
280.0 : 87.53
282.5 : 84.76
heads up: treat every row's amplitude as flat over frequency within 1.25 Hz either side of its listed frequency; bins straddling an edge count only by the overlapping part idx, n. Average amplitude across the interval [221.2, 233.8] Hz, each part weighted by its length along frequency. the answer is 69.4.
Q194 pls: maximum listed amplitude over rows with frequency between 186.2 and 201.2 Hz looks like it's 75.84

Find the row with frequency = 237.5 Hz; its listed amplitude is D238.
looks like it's 59.5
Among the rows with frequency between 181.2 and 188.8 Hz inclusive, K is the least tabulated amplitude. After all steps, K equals 68.34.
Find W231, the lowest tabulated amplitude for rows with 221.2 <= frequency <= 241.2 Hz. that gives 55.09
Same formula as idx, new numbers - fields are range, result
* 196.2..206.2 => 68.5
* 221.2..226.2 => 73.5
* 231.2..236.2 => 63.4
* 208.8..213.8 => 71.4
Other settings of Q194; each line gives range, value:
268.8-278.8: 77.67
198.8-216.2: 72.17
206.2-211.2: 70.69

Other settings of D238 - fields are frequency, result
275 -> 74.69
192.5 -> 75.84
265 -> 68.71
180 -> 65.93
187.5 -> 70.16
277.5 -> 77.67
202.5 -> 71.63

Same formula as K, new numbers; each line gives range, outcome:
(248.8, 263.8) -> 59.99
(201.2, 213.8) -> 68.18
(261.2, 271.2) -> 65.5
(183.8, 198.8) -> 67.65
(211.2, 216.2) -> 66.19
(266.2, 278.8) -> 66.37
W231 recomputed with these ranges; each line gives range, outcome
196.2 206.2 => 62.3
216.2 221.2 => 64.34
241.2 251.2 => 56.53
